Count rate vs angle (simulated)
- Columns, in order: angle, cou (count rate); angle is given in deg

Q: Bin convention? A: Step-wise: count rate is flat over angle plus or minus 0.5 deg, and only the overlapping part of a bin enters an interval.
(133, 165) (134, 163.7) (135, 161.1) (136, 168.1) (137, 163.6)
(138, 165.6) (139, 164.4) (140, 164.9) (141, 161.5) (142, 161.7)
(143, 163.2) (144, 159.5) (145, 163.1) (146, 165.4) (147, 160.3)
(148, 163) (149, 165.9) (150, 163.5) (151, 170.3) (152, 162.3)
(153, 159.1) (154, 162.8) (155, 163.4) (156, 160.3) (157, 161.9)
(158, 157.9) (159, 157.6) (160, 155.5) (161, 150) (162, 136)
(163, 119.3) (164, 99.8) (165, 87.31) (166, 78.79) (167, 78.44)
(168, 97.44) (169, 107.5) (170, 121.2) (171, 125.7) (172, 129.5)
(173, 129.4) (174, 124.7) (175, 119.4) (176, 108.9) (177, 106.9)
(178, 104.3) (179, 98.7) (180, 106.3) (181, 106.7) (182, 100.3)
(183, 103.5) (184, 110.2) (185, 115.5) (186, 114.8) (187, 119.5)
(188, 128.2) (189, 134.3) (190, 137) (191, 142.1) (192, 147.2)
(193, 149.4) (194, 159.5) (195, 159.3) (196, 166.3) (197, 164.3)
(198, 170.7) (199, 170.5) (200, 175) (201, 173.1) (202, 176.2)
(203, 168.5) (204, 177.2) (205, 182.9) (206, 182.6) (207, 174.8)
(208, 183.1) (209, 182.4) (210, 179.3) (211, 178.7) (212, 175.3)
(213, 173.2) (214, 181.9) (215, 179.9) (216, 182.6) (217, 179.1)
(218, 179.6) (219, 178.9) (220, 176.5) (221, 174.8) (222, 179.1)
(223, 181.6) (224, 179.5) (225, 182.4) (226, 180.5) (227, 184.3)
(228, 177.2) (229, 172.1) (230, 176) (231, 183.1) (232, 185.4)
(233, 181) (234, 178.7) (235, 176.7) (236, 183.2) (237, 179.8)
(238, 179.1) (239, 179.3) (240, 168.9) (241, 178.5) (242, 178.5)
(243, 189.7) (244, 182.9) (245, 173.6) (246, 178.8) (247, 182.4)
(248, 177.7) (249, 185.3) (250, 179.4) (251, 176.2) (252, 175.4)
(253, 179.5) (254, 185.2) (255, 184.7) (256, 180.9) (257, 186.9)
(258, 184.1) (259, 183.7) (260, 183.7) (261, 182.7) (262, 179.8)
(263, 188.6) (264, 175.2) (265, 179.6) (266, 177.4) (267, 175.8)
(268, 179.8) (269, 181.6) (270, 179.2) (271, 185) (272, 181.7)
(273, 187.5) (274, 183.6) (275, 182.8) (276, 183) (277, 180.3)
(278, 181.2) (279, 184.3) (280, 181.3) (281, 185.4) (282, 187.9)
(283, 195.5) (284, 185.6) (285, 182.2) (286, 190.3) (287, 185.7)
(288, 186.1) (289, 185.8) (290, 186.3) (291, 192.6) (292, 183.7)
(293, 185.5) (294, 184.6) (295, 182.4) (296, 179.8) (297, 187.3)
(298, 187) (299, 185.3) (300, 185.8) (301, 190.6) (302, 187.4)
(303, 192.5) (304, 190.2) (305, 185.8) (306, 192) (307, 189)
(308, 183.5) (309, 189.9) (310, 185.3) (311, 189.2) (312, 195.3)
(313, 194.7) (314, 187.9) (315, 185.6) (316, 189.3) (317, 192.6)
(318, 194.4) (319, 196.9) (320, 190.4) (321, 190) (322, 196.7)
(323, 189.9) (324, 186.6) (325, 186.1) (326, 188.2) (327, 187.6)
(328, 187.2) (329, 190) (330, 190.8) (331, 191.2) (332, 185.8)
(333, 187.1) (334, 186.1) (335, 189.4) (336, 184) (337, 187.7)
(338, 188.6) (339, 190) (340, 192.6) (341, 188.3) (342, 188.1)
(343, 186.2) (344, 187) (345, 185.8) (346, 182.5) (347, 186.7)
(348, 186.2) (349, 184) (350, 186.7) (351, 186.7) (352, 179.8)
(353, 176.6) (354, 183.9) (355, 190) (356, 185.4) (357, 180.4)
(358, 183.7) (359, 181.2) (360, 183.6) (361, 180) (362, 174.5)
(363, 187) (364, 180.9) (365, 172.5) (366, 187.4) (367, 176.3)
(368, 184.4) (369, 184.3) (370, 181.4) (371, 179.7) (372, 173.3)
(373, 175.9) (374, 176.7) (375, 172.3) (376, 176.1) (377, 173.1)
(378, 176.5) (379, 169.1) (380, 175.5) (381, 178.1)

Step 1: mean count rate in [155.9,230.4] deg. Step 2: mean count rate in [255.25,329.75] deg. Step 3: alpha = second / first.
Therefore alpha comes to 1.25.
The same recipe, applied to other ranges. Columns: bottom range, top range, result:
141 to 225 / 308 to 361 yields 1.26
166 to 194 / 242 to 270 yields 1.54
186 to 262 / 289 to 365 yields 1.07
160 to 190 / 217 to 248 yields 1.58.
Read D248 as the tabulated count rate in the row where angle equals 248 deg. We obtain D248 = 177.7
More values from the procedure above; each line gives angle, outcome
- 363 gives 187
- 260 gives 183.7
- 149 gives 165.9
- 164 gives 99.8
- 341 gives 188.3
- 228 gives 177.2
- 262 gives 179.8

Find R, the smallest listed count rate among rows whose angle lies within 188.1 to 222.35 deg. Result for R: 134.3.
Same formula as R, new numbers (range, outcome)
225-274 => 168.9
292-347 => 179.8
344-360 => 176.6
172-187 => 98.7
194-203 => 159.3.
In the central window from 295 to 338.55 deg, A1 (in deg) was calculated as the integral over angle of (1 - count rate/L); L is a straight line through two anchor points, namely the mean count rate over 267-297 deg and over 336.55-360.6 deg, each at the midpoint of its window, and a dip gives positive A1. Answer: -0.9 deg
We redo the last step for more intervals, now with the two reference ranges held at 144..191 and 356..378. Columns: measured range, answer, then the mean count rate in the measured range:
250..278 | -5.0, 182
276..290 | -2.3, 185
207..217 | -2.7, 179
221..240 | -4.4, 180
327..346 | -1.8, 188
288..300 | -1.8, 186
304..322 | -2.6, 190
